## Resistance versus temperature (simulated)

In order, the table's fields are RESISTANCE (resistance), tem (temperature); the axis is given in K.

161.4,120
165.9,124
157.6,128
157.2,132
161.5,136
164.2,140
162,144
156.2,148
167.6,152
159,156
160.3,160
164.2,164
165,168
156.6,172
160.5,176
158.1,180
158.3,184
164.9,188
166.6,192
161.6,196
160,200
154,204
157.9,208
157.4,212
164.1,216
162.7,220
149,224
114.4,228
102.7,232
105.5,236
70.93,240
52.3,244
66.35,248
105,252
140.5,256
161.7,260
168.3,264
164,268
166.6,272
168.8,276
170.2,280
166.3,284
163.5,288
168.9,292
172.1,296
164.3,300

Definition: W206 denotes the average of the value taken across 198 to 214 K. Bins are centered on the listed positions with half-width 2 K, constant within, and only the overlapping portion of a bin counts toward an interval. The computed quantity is 157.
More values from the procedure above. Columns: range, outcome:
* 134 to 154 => 162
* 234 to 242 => 88.2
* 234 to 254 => 80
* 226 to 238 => 108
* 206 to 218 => 160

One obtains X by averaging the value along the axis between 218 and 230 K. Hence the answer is 142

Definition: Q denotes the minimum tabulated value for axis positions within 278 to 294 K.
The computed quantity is 163.5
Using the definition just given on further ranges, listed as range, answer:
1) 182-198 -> 158.3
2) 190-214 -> 154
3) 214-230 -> 114.4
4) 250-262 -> 105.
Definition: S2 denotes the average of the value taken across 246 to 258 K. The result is 104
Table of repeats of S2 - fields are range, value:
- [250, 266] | 144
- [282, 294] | 166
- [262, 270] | 166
